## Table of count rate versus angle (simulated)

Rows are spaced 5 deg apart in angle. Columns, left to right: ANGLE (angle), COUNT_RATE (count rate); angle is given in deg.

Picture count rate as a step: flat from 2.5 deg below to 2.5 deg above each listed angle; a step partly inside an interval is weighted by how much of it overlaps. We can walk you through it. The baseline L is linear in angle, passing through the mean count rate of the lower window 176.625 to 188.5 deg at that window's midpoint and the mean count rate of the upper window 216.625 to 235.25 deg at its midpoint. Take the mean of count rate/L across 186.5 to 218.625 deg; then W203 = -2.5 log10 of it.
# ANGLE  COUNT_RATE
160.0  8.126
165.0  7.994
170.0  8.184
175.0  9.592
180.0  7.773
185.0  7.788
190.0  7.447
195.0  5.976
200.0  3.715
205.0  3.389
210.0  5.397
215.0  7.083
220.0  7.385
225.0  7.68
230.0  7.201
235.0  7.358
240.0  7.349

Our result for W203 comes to 0.33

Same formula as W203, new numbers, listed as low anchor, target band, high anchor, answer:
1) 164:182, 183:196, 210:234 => 0.12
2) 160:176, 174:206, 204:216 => 0.06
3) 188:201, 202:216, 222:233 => 0.30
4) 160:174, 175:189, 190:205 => -0.21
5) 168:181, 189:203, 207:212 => 0.21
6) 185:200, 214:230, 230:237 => -0.05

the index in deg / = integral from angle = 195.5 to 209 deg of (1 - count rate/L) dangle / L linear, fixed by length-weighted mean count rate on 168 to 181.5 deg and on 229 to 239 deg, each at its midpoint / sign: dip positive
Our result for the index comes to 6.5 deg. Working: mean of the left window 8.58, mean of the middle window 4.12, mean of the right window 7.3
